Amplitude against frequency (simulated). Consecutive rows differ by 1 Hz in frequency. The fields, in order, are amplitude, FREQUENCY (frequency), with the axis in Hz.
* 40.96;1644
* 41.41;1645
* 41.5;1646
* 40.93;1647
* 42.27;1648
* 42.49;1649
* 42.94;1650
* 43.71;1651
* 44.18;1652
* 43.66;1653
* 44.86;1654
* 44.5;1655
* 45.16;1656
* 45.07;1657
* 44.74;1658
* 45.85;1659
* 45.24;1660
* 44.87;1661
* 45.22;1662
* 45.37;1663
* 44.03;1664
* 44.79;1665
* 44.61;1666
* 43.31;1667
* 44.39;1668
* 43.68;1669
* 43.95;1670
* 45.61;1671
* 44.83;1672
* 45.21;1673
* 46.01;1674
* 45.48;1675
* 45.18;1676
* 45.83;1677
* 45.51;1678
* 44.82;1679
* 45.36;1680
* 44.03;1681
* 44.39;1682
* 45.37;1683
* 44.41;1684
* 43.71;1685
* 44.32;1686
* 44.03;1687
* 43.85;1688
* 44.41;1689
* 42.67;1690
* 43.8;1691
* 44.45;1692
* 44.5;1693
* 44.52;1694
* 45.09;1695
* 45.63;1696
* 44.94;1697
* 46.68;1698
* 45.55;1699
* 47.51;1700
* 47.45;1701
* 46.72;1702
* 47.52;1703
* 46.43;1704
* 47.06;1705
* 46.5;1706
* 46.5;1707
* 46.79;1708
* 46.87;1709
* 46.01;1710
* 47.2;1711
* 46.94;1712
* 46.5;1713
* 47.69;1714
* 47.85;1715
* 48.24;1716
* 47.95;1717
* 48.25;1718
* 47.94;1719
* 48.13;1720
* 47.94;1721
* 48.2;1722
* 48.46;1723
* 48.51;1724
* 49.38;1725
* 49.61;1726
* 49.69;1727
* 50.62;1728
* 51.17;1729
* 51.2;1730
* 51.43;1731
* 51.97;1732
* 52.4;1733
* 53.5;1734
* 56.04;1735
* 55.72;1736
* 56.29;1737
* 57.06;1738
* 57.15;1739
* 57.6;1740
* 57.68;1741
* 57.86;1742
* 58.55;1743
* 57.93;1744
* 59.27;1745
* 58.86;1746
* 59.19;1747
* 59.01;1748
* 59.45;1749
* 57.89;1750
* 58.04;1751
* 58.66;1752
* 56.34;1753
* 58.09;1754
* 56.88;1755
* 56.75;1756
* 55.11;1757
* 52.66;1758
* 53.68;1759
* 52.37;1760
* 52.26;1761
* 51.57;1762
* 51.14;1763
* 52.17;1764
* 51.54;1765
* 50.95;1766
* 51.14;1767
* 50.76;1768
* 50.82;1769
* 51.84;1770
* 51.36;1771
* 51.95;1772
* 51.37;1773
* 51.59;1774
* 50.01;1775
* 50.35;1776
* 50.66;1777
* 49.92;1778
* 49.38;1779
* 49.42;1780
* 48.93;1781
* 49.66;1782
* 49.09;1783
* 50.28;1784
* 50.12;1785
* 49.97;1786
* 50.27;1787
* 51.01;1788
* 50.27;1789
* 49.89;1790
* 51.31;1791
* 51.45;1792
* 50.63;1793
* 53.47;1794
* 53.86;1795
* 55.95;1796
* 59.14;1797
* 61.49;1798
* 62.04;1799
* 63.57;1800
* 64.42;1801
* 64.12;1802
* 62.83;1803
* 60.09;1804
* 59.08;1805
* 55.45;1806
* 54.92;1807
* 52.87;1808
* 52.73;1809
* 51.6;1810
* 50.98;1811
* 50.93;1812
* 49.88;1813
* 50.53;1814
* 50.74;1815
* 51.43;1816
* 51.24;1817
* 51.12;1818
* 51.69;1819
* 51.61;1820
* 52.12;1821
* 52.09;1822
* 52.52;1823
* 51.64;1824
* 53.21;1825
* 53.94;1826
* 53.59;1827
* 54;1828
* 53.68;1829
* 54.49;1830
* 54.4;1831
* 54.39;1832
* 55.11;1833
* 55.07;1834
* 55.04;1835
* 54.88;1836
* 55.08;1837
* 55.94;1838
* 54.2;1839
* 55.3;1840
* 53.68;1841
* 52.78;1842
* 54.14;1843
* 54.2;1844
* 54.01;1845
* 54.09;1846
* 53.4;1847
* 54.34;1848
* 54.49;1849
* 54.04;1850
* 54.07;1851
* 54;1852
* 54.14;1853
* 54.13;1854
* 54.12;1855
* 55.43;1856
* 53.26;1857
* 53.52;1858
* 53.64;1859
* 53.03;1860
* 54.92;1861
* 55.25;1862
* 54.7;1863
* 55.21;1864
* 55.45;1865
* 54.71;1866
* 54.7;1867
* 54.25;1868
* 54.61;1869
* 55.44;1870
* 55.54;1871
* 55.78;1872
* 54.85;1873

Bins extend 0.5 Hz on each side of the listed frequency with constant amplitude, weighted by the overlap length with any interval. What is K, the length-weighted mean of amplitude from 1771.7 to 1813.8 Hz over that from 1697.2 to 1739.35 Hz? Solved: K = 1.1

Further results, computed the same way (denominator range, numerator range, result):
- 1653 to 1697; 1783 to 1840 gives 1.21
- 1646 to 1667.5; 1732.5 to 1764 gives 1.27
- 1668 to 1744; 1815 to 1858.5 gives 1.12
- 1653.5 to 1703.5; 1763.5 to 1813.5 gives 1.18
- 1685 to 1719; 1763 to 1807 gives 1.16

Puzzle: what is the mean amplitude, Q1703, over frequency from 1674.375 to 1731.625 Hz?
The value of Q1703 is 46.6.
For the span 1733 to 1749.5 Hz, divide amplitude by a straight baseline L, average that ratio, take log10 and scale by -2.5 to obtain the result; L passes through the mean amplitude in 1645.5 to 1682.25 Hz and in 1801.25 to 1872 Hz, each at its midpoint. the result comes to -0.18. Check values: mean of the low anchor 44.4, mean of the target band 57.4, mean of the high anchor 54.2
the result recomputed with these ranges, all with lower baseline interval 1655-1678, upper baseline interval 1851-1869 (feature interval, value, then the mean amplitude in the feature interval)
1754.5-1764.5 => -0.08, 53.5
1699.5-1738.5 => -0.04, 49.3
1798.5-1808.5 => -0.16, 59.9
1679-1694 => 0.04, 44.3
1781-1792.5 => 0.01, 50.2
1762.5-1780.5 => -0.02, 50.9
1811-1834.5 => 0.00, 52.5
